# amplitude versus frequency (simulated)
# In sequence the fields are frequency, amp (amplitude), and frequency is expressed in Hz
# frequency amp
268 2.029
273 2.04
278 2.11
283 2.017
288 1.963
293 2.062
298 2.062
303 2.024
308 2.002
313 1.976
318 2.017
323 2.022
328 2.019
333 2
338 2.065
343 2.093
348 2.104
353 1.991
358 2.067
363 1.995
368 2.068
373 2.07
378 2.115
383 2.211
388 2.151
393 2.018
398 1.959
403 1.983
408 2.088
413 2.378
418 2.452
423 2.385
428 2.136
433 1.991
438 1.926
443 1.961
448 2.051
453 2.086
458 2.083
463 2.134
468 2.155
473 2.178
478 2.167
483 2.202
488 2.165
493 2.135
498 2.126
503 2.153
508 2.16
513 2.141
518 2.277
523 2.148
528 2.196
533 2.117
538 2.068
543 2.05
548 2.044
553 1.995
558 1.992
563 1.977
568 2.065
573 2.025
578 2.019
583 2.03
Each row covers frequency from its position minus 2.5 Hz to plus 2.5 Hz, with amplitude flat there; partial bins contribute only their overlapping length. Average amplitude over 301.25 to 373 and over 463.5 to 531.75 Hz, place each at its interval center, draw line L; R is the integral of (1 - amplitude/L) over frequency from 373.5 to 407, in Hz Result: 0.1 Hz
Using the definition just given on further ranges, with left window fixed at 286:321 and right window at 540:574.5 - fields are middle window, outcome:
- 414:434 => -2.5 Hz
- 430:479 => -1.3 Hz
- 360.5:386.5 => -1.0 Hz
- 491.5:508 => -1.0 Hz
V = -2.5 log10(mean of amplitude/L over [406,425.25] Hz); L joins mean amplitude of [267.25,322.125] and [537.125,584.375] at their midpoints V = -0.15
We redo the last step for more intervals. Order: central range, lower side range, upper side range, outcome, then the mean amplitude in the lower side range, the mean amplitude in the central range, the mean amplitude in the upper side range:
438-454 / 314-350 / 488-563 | 0.04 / 2.04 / 2.01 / 2.11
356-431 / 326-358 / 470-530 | -0.03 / 2.05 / 2.14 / 2.17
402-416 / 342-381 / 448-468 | -0.05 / 2.06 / 2.18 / 2.1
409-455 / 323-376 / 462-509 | -0.02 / 2.05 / 2.15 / 2.16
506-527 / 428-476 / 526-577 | -0.06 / 2.07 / 2.18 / 2.05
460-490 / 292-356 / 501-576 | -0.05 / 2.03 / 2.17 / 2.09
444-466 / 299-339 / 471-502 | 0.03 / 2.02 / 2.08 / 2.16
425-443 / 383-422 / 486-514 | 0.07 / 2.16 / 2.02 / 2.15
